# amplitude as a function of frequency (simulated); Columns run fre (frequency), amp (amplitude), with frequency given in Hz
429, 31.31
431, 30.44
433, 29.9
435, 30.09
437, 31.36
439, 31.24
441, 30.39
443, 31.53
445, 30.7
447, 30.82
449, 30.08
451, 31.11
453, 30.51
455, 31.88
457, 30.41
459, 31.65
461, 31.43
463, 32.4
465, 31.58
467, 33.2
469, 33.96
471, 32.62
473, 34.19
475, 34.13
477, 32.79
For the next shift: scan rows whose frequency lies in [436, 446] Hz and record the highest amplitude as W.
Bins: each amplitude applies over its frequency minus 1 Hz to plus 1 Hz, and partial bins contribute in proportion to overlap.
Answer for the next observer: 31.53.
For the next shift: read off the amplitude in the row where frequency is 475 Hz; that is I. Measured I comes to 34.13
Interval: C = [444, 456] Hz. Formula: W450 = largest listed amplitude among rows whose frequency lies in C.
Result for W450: 31.88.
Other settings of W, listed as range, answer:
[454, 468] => 33.2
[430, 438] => 31.36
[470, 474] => 34.19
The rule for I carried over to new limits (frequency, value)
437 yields 31.36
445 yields 30.7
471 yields 32.62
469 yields 33.96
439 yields 31.24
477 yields 32.79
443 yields 31.53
